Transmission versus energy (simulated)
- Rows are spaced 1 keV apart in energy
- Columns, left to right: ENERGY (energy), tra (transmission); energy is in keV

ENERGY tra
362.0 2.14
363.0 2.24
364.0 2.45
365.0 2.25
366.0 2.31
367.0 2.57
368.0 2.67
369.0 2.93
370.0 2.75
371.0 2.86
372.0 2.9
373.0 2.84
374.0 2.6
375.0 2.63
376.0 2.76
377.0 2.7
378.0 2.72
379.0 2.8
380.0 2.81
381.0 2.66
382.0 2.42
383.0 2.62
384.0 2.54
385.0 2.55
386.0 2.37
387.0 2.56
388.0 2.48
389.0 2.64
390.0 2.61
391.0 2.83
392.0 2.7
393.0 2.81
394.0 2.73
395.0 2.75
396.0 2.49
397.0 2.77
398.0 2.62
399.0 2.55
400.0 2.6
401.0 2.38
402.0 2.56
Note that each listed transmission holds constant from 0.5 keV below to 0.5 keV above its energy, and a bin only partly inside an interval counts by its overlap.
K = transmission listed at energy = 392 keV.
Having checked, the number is 2.7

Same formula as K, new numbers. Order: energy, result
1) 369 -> 2.93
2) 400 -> 2.6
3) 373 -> 2.84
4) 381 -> 2.66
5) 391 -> 2.83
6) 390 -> 2.61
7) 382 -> 2.42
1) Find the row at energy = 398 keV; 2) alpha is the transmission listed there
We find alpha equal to 2.62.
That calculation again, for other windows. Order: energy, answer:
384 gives 2.54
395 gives 2.75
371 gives 2.86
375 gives 2.63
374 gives 2.6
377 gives 2.7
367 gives 2.57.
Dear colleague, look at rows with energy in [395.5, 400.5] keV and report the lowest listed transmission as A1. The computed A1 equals 2.49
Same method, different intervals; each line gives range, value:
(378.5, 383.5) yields 2.42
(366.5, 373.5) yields 2.57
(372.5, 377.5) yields 2.6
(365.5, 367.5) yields 2.31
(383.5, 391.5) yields 2.37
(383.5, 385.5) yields 2.54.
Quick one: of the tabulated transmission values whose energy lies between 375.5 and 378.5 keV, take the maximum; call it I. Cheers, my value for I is 2.76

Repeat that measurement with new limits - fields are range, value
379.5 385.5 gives 2.81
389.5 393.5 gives 2.83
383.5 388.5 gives 2.56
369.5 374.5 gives 2.9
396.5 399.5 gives 2.77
